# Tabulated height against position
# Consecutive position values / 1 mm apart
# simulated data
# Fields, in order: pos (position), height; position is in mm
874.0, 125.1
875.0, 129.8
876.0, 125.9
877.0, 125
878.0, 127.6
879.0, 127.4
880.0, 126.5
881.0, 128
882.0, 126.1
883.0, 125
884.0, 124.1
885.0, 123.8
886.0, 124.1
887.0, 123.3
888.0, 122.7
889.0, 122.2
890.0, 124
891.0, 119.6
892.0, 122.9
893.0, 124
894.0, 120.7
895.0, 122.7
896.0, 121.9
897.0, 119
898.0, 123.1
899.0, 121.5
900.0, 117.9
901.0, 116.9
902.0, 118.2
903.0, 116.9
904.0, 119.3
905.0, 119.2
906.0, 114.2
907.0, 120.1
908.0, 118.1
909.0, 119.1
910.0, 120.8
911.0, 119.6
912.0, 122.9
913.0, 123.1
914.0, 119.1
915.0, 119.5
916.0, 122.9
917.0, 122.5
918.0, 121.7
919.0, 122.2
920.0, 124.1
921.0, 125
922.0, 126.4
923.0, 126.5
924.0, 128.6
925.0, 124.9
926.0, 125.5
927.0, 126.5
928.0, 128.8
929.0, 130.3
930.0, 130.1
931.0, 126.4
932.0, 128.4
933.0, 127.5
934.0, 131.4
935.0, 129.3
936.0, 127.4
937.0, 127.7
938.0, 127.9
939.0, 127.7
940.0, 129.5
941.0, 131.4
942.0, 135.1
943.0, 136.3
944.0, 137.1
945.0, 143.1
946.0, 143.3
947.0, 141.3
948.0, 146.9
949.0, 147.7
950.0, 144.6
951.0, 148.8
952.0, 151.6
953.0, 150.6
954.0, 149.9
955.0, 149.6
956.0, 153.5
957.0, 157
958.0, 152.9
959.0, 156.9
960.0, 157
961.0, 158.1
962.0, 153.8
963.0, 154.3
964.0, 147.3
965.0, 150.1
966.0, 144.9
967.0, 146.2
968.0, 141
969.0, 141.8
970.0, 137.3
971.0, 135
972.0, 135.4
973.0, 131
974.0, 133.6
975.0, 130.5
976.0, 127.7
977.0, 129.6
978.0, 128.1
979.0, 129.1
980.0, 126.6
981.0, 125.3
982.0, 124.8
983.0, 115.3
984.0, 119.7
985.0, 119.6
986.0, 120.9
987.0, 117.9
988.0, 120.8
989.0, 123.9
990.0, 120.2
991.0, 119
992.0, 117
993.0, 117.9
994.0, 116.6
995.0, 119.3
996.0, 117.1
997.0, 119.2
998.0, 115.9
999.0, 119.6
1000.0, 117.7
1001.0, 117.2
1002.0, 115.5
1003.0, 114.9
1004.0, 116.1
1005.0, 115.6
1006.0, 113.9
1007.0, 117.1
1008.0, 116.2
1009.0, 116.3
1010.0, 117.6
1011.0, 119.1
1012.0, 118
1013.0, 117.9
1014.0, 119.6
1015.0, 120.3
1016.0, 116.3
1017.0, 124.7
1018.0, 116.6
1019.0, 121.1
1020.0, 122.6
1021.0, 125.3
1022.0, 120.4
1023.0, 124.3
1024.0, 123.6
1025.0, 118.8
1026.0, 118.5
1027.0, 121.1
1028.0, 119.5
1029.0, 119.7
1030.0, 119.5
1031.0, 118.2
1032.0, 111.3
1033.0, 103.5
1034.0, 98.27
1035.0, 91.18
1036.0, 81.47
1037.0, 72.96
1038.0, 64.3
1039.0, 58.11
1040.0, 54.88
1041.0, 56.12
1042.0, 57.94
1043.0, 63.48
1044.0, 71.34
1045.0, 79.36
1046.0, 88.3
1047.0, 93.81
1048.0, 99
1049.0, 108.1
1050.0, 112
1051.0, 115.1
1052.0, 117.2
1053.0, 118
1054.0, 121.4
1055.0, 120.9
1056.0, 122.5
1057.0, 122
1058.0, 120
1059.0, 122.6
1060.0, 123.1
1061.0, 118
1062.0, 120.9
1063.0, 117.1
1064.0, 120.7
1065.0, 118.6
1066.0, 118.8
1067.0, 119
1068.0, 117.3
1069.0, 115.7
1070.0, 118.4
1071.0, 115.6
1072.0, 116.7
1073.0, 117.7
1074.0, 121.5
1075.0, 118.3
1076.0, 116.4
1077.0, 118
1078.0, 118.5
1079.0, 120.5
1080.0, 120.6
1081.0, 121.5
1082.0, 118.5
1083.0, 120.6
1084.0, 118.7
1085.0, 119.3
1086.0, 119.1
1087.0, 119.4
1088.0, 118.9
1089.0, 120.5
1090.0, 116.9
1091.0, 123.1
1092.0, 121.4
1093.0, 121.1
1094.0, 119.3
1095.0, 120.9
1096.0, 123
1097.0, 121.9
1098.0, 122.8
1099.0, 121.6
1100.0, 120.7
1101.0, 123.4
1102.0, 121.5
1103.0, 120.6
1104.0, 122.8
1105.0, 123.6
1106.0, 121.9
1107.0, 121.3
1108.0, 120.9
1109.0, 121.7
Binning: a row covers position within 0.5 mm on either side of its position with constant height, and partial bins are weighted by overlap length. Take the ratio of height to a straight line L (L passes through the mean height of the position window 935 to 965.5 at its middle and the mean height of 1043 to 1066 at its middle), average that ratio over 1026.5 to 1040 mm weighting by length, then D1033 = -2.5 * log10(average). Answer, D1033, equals 0.21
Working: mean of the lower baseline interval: 144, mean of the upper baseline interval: 110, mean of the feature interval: 96.8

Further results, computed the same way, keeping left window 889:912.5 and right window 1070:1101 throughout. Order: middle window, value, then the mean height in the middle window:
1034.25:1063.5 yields 0.23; 96.9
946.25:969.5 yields -0.24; 150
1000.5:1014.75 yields 0.03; 117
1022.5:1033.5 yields 0.02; 118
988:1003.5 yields 0.02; 118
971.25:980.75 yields -0.09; 130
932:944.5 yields -0.09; 131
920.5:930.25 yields -0.06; 127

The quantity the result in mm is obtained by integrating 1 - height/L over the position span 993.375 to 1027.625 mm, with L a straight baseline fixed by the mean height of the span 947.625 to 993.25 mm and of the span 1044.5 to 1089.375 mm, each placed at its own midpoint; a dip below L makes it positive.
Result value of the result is 2.6 mm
